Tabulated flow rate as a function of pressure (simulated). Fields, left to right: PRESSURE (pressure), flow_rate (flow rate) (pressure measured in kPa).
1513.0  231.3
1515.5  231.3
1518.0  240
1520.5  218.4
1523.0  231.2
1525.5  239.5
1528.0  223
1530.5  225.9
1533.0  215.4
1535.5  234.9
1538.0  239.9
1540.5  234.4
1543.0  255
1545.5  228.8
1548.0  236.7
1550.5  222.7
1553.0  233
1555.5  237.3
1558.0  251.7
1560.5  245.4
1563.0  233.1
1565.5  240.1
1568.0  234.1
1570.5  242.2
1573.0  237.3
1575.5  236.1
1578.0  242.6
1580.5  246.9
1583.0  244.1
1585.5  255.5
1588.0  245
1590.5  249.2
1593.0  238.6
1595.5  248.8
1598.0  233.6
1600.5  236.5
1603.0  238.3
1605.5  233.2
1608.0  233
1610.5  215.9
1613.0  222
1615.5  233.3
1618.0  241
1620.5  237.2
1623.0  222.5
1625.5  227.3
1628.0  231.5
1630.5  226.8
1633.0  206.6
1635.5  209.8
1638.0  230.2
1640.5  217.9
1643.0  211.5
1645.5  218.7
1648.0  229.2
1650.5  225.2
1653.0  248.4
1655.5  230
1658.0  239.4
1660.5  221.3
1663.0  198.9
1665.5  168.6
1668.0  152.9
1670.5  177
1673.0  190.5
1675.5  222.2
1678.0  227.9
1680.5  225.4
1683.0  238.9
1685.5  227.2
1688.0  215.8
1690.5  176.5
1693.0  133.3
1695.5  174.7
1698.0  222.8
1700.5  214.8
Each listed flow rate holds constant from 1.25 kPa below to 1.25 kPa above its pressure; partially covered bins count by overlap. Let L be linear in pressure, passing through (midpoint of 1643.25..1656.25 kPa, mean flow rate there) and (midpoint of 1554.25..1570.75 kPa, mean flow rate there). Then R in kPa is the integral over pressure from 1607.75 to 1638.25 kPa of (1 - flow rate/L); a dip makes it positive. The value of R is 0.90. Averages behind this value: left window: 240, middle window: 226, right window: 229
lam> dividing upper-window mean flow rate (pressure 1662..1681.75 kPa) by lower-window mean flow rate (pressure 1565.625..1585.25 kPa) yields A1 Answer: 0.81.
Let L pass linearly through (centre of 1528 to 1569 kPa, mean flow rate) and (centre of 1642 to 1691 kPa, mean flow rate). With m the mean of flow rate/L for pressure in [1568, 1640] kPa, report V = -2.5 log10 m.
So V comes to -0.05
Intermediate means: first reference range 235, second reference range 213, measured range 234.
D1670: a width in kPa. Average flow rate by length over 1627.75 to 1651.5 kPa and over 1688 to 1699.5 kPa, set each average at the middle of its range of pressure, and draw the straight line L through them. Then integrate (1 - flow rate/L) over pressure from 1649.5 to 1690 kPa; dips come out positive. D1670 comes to -2.8 kPa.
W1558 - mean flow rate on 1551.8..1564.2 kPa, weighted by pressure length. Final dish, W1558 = 240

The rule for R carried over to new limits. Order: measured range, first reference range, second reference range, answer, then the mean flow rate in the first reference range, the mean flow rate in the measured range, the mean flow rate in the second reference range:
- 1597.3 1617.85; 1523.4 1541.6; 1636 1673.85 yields -1.2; 230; 231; 211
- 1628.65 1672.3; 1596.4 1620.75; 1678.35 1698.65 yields 0.9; 232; 212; 202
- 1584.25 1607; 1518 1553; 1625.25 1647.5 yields -1.7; 232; 242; 220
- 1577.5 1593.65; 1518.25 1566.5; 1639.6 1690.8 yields -1.4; 234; 246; 213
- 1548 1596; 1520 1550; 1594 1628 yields -1.8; 232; 241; 233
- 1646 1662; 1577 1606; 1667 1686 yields -1.0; 243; 231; 208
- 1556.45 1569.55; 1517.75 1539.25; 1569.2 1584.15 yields -0.2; 229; 241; 241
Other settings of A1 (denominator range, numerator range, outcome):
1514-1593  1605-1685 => 0.92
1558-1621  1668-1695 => 0.84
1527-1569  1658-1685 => 0.87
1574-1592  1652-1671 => 0.84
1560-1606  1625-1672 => 0.89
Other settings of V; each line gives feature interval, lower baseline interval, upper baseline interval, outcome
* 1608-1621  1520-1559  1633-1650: -0.03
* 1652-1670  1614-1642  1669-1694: 0.03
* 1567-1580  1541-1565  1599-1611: -0.01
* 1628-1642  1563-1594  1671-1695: 0.01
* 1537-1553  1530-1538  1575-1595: -0.02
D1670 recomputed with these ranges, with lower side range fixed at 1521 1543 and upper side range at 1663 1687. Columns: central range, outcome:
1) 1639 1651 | -0.64 kPa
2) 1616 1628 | -1.03 kPa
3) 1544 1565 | -0.87 kPa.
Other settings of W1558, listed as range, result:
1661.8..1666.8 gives 183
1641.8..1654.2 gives 227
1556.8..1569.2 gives 241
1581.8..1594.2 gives 247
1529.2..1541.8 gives 230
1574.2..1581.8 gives 242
